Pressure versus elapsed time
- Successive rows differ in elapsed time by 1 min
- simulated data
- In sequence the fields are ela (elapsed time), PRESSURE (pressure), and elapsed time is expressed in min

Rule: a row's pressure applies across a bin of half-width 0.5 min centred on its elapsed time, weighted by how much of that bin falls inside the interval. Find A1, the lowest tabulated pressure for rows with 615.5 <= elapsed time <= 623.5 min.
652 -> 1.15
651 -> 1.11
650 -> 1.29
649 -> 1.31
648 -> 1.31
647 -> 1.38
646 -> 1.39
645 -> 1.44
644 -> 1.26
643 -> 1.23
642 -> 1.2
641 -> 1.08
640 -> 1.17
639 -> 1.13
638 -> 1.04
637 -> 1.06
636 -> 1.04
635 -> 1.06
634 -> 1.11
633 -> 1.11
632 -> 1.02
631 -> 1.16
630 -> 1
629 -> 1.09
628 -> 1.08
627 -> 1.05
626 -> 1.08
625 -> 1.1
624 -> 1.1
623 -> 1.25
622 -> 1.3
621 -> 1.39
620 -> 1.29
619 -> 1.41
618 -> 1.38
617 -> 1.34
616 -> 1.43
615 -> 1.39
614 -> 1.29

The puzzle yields 1.25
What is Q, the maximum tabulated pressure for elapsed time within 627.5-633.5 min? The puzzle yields 1.16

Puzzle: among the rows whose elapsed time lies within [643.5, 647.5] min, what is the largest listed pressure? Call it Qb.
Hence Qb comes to 1.44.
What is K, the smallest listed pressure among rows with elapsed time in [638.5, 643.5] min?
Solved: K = 1.08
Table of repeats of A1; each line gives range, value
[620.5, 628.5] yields 1.05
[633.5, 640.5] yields 1.04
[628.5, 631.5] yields 1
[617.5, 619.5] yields 1.38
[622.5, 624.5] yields 1.1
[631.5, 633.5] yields 1.02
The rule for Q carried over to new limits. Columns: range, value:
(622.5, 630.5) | 1.25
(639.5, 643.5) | 1.23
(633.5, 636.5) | 1.11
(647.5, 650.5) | 1.31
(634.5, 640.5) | 1.17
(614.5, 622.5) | 1.43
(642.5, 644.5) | 1.26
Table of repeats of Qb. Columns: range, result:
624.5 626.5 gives 1.1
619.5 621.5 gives 1.39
